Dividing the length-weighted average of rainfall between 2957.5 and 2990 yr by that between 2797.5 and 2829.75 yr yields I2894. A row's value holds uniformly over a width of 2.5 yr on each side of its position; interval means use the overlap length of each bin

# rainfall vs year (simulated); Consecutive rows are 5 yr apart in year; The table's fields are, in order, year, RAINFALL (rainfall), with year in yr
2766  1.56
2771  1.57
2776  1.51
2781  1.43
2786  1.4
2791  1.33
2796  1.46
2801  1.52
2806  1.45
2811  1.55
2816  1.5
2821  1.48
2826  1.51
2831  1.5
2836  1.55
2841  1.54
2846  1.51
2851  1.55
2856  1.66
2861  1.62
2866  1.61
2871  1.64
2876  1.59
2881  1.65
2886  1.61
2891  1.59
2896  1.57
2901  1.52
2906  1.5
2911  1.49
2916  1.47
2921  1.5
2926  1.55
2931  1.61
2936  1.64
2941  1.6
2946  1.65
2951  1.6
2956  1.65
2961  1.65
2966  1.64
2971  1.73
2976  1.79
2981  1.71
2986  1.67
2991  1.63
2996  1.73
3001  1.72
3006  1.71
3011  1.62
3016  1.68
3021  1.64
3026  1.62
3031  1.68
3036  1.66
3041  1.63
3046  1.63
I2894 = 1.13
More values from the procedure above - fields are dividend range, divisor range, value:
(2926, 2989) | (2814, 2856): 1.09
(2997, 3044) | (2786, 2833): 1.13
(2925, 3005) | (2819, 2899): 1.06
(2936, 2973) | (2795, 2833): 1.10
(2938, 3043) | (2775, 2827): 1.14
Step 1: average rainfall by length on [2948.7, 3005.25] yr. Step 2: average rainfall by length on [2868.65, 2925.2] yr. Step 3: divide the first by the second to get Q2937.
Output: 1.1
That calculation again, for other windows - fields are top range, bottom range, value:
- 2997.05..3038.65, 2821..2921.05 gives 1.07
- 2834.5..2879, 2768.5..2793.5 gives 1.10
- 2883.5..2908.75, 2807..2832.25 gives 1.03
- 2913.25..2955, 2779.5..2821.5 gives 1.08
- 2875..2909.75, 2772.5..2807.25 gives 1.09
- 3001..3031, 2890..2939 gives 1.08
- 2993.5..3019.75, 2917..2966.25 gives 1.05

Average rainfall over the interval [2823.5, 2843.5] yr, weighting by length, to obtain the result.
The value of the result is 1.52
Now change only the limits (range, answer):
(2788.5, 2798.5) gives 1.4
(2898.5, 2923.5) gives 1.5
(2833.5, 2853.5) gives 1.54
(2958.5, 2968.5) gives 1.65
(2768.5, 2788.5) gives 1.48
